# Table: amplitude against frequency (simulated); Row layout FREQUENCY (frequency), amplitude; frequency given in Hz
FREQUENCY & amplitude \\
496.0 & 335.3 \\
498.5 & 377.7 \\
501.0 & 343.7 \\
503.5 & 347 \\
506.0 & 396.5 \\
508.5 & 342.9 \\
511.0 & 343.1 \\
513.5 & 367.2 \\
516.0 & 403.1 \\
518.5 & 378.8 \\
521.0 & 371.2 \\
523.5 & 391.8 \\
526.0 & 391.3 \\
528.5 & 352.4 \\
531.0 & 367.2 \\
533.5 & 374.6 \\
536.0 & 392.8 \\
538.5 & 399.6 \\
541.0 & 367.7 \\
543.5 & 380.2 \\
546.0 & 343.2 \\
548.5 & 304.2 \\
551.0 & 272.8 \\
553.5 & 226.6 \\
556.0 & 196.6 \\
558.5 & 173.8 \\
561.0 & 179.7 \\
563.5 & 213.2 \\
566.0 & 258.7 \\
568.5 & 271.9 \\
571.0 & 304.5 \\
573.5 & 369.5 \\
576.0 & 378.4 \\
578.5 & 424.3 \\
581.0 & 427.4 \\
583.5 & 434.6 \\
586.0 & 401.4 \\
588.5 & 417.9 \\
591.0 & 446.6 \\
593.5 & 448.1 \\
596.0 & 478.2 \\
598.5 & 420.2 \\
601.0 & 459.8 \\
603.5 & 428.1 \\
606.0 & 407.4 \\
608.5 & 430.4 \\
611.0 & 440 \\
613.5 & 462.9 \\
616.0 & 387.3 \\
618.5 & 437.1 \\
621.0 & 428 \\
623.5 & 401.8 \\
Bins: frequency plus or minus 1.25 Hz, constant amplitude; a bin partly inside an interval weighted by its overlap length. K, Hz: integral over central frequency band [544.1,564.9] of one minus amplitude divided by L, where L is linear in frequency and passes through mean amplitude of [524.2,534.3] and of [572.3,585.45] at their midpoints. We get 7.8 Hz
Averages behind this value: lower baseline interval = 372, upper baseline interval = 407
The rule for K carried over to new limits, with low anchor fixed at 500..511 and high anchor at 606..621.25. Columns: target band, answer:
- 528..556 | 3.2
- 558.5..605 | 4.4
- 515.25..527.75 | -0.6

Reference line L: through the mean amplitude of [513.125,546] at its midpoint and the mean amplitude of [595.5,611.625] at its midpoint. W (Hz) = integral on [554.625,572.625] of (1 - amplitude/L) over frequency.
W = 7.7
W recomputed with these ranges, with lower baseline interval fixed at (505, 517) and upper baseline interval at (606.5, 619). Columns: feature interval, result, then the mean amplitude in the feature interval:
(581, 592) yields -0.3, 425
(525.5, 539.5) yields 0.1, 379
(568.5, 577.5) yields 1.4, 342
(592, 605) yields -0.8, 446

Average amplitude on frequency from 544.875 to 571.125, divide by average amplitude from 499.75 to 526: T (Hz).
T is 0.67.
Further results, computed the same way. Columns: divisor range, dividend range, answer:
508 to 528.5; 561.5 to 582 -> 0.87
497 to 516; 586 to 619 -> 1.20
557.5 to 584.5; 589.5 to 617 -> 1.40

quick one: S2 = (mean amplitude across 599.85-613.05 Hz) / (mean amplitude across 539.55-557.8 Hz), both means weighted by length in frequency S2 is 1.47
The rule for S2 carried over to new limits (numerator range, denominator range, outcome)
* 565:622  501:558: 1.17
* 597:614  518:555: 1.23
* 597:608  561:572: 1.71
